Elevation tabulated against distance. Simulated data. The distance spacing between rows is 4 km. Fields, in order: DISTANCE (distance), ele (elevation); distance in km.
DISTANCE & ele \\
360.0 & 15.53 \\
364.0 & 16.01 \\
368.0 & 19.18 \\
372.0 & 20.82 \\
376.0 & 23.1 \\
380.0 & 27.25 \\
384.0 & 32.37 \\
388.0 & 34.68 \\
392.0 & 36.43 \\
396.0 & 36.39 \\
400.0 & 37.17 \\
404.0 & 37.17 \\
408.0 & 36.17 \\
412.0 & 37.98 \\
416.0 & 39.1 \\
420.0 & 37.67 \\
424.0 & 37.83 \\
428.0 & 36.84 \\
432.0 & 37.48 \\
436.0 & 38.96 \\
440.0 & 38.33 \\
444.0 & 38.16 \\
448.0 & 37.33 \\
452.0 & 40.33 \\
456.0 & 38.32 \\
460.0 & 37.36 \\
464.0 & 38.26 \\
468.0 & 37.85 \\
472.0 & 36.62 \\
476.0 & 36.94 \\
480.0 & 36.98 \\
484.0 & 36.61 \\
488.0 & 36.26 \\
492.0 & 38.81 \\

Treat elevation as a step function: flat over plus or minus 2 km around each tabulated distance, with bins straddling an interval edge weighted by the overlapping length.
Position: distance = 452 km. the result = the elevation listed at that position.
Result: 40.33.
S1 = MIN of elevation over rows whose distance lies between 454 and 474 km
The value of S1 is 36.62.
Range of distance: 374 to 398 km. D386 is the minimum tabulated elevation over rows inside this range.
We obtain 23.1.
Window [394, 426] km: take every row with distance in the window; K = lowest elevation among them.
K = 36.17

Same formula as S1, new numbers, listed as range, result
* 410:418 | 37.98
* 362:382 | 16.01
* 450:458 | 38.32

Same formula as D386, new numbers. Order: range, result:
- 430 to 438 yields 37.48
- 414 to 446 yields 36.84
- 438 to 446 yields 38.16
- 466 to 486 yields 36.61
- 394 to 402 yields 36.39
